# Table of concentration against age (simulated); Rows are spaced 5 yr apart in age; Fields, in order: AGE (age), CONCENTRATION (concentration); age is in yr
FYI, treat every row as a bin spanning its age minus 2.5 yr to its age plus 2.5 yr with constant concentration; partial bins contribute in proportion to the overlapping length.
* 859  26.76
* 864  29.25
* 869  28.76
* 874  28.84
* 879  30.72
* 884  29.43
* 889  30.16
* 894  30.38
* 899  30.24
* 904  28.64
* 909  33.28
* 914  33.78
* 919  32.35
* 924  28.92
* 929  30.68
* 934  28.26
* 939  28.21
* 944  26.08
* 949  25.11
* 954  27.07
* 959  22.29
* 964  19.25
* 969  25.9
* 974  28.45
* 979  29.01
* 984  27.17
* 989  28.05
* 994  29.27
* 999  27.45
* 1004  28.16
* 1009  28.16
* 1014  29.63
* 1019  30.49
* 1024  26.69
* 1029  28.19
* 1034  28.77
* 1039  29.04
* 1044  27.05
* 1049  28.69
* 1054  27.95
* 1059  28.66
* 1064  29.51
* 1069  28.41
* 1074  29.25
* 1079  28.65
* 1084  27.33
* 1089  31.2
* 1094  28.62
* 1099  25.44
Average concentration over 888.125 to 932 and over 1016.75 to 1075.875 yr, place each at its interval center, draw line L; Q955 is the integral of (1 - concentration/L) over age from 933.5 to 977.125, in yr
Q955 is 6.6 yr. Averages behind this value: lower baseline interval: 30.9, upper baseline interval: 28.5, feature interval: 25.6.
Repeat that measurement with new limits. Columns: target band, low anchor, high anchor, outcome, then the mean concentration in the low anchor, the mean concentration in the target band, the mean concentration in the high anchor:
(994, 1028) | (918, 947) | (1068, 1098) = 0.4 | 28.8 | 28.5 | 28.8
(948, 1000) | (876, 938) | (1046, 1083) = 6.0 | 30.5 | 26.3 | 28.7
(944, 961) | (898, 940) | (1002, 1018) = 2.8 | 30.6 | 25.1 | 28.8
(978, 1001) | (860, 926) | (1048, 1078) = 1.0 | 30.3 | 28.2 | 28.7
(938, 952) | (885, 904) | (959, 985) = 0.4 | 30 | 26.3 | 25.5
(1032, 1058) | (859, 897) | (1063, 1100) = 0.4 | 29.5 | 28.3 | 28.6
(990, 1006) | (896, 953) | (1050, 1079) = 0.5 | 29.5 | 28.3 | 28.7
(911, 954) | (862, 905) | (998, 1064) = 0.2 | 29.6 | 29.1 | 28.4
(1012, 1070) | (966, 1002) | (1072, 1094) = -0.2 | 27.8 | 28.6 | 29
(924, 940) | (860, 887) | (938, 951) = -1.4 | 29.3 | 29.1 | 26.3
